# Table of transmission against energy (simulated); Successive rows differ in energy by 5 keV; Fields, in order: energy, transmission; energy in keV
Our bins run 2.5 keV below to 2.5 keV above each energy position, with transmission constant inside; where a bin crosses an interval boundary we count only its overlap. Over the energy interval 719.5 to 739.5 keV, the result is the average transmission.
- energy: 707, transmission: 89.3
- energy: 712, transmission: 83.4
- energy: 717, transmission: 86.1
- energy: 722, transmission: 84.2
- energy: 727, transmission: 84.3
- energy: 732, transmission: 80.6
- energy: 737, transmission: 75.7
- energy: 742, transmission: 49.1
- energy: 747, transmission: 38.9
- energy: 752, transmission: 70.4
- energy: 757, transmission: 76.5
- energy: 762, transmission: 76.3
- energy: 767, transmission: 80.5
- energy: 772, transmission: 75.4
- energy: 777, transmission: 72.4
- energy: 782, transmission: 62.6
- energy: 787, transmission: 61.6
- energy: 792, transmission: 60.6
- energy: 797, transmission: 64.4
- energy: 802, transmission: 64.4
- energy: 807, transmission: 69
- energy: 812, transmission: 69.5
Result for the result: 81.2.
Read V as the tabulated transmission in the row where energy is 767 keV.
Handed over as 80.5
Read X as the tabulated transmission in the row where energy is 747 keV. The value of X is 38.9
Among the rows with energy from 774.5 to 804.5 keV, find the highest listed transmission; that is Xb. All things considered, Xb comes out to 72.4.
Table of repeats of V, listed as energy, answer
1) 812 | 69.5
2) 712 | 83.4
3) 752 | 70.4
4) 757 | 76.5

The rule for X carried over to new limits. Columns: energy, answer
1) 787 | 61.6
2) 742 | 49.1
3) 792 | 60.6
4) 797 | 64.4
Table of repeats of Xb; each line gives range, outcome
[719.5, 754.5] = 84.3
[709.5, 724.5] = 86.1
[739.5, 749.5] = 49.1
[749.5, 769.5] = 80.5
